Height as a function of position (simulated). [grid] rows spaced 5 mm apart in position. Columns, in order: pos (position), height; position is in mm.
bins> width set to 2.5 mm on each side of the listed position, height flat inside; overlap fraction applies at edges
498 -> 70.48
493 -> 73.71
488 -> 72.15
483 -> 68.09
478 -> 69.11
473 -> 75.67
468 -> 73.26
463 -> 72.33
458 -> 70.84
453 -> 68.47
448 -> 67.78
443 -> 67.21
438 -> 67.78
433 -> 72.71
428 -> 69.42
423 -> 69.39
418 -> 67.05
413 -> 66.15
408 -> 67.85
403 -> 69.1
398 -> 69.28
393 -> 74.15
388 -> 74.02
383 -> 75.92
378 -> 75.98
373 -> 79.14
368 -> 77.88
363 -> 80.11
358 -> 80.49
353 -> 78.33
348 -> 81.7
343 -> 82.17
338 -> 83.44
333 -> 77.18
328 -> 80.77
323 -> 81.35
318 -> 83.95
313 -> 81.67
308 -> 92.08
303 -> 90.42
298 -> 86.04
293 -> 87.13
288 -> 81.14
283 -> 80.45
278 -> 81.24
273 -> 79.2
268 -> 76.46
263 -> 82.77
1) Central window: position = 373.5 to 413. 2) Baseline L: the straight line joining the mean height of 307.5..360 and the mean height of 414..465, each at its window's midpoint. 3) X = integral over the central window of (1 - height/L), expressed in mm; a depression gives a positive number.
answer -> 1.28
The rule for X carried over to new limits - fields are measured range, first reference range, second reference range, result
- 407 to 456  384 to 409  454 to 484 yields 2.08 mm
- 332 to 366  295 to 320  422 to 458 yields 0.30 mm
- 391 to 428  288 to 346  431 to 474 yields 2.88 mm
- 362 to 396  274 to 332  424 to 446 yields -0.45 mm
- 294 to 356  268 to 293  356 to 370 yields -2.50 mm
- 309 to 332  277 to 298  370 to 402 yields -0.61 mm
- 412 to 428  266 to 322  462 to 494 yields 1.62 mm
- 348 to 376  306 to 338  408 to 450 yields -0.71 mm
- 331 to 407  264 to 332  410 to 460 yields -1.44 mm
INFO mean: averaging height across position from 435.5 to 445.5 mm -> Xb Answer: 67.5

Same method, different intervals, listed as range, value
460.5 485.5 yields 71.7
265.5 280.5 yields 79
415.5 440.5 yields 69.3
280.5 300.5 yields 83.7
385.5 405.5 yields 71.6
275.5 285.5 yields 80.8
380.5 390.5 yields 75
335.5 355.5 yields 81.4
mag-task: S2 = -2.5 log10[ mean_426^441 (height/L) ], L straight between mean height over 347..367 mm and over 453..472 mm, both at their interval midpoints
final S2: 0.064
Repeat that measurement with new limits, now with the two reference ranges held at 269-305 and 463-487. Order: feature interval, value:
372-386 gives 0.01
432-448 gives 0.08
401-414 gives 0.12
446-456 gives 0.07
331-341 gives 0.00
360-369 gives -0.01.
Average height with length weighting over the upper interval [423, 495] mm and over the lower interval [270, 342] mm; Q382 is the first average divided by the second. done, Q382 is 0.8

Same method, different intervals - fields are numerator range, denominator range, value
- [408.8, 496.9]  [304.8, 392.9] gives 0.87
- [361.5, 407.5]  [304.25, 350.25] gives 0.90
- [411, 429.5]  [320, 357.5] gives 0.84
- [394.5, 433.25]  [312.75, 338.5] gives 0.85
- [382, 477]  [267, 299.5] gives 0.86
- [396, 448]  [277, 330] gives 0.81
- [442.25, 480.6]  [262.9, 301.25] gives 0.86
